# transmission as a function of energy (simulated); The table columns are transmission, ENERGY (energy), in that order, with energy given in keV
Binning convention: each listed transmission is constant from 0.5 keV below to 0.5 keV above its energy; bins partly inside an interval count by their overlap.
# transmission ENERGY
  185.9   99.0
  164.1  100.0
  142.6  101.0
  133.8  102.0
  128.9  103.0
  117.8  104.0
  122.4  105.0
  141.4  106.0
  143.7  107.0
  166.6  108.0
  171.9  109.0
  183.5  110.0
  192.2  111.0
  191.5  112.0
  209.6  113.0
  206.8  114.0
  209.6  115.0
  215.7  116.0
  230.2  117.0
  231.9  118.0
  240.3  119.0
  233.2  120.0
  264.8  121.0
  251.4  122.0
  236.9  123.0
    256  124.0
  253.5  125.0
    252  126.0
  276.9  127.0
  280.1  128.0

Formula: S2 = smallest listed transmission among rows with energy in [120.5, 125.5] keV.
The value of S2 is 236.9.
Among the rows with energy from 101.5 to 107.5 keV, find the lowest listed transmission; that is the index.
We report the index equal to 117.8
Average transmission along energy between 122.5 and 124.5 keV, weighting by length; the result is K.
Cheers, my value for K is 246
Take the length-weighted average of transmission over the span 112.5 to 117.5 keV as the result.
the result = 214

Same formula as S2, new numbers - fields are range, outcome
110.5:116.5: 191.5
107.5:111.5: 166.6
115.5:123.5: 215.7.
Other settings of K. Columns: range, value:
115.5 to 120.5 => 230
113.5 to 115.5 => 208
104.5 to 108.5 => 144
